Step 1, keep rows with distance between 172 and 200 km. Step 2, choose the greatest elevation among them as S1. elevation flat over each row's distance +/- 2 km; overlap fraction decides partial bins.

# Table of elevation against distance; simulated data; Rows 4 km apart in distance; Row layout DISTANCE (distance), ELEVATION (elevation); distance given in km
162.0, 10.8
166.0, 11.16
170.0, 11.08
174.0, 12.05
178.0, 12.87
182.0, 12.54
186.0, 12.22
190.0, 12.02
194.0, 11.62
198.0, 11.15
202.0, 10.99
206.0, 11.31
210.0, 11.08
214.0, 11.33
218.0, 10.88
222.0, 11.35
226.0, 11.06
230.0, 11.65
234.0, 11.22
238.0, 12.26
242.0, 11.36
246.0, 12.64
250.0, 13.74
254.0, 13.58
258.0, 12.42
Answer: 12.87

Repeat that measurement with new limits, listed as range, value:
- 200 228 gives 11.35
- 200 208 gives 11.31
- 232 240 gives 12.26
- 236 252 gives 13.74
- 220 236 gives 11.65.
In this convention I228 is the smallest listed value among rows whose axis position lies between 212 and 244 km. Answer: 10.88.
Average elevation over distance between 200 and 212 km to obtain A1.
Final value 11.1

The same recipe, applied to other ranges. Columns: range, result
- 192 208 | 11.3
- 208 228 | 11.1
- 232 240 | 11.7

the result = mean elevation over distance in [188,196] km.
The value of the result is 11.8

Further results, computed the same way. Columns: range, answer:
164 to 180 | 11.8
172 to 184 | 12.5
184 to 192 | 12.1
